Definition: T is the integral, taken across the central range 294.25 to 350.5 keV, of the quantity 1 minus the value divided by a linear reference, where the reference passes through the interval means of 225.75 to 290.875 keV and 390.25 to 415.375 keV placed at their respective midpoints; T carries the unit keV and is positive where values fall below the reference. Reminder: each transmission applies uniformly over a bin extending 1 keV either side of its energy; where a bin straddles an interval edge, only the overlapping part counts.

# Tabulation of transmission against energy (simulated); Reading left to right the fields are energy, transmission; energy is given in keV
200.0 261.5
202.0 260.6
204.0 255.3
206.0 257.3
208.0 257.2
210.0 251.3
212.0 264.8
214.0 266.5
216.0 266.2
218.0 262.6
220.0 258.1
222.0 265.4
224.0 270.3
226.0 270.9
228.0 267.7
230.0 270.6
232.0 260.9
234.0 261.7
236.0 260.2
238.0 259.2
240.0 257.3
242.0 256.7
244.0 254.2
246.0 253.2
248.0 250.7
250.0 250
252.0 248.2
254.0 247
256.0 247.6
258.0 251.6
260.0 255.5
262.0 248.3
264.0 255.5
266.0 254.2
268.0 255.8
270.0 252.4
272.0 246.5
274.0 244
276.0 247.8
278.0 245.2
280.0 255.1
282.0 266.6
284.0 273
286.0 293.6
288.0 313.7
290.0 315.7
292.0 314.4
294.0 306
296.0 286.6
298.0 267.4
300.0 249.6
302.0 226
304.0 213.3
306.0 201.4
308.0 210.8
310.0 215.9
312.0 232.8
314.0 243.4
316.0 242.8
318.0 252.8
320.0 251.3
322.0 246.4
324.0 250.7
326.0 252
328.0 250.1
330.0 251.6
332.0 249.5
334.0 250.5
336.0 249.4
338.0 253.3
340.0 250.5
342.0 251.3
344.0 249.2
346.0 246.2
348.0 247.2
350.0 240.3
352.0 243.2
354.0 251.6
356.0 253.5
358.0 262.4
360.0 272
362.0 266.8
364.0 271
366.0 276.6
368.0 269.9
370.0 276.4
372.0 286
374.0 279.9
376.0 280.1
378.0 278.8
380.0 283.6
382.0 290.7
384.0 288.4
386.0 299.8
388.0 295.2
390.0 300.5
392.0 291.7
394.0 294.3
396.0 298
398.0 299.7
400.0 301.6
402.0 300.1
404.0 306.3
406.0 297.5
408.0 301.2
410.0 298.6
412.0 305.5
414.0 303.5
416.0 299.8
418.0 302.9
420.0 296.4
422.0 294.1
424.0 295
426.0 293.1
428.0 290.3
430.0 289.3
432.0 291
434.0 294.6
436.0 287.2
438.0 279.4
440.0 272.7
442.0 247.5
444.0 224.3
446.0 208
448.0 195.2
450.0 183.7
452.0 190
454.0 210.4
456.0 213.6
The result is 6.6 keV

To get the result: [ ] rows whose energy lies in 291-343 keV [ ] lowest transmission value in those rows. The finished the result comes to 201.4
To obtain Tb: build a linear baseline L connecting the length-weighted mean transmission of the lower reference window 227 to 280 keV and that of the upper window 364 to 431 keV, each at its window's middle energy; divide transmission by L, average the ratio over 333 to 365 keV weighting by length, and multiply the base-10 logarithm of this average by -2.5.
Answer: 0.11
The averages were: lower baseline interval 254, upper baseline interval 293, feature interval 254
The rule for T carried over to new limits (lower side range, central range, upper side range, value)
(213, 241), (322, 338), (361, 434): 1.72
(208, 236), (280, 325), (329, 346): -0.57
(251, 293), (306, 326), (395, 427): 2.73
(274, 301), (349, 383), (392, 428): 2.56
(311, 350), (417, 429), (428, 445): -1.08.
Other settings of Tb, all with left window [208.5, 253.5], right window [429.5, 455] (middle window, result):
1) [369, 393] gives -0.16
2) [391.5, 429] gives -0.21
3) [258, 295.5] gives -0.05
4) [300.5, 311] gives 0.18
